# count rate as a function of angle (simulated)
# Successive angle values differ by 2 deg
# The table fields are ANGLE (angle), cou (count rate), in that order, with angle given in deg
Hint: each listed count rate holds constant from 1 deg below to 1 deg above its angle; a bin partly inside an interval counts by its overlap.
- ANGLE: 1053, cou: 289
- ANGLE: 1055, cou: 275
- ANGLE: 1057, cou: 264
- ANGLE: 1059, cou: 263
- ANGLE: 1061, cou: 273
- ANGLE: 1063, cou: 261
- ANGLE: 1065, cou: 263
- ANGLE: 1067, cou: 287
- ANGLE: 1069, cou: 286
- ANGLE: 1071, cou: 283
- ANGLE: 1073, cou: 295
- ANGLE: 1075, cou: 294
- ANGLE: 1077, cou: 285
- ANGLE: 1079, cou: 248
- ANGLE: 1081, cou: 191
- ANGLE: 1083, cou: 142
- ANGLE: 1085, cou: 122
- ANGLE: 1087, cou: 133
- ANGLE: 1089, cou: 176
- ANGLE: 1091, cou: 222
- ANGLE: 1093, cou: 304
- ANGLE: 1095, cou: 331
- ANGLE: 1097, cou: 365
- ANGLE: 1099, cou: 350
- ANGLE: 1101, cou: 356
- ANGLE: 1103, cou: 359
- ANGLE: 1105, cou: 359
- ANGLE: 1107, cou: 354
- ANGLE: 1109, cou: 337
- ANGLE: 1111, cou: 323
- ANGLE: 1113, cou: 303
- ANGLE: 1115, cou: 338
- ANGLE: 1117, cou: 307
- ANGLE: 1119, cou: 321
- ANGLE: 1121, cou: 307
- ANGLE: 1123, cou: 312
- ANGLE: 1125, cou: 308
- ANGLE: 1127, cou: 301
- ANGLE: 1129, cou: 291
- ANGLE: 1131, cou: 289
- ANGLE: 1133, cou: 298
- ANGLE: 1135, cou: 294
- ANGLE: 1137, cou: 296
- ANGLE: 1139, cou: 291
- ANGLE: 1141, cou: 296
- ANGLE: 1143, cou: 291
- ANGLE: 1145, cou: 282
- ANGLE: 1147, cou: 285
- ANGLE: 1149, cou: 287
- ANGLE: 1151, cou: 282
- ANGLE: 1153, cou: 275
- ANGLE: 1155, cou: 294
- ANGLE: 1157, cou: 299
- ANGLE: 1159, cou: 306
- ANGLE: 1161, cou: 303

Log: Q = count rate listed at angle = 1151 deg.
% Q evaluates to 282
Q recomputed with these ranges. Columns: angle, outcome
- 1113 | 303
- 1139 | 291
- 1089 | 176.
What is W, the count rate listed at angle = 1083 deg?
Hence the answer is 142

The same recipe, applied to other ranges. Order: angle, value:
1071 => 283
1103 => 359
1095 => 331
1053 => 289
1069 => 286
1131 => 289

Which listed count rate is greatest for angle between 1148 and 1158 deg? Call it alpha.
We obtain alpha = 299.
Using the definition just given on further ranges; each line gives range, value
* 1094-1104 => 365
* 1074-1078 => 294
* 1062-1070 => 287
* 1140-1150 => 296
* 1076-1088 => 285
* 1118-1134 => 321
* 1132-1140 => 298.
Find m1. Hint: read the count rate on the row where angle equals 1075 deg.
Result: 294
